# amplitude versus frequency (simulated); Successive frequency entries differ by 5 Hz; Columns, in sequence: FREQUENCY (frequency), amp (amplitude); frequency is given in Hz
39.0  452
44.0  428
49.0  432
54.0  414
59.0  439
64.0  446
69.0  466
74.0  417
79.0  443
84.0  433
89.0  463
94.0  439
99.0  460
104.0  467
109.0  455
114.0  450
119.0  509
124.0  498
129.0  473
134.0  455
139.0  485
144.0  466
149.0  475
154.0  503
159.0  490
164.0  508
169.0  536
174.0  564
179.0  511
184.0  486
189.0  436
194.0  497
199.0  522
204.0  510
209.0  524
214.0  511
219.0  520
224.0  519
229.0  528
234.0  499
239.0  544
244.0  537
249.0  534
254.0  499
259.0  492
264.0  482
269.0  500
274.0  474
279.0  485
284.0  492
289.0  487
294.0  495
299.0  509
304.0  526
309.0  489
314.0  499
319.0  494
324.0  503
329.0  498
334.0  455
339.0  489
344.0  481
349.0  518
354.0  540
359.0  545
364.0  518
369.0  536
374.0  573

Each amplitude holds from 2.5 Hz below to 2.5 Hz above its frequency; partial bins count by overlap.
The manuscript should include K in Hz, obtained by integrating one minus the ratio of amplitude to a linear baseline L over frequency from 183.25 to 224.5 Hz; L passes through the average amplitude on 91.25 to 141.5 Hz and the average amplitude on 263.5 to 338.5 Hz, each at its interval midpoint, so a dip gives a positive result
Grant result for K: -1.9 Hz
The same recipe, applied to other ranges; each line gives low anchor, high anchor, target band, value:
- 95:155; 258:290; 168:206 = -2.20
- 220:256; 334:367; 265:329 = 2.58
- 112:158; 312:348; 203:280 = -4.00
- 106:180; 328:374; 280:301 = 0.49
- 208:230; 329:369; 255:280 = 1.35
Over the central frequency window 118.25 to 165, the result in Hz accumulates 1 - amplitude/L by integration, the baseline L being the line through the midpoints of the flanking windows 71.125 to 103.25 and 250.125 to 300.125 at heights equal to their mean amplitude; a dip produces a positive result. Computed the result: -2.7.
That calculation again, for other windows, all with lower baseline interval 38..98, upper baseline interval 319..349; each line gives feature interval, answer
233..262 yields -2.8 Hz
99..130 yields -1.8 Hz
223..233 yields -1.1 Hz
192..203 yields -1.1 Hz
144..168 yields -2.0 Hz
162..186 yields -3.3 Hz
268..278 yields -0.2 Hz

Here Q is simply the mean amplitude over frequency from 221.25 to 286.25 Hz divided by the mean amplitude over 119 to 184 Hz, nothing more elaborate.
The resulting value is 1.02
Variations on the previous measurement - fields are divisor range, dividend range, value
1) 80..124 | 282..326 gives 1.08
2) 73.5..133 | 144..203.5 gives 1.09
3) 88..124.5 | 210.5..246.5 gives 1.12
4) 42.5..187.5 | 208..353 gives 1.07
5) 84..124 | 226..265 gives 1.11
